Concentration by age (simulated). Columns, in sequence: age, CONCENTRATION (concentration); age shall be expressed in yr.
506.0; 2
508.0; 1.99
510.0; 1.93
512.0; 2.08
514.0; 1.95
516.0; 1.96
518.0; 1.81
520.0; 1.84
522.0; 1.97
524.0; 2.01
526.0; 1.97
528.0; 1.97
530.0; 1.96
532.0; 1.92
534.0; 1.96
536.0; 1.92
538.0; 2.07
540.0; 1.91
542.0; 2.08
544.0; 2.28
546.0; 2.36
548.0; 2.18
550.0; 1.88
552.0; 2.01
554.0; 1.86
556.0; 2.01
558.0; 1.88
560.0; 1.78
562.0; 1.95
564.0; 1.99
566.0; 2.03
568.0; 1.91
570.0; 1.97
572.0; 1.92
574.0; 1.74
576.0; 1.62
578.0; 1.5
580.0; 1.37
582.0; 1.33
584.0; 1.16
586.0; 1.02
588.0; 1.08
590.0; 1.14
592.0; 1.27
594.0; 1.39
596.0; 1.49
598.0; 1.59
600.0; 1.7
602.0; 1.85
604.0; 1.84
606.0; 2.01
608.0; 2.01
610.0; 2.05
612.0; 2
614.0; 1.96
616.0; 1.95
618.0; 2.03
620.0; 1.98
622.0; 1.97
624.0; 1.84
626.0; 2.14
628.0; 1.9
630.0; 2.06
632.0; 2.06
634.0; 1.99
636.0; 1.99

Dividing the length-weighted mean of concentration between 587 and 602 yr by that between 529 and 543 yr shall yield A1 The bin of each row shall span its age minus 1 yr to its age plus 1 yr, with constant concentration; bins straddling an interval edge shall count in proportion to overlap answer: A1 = 0.71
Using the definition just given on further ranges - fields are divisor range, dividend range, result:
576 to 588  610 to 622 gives 1.54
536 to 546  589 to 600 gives 0.67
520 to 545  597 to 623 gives 0.96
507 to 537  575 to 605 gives 0.73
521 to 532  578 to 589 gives 0.62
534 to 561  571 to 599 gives 0.70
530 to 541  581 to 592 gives 0.59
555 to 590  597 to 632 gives 1.18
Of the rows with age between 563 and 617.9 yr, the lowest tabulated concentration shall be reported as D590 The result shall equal 1.02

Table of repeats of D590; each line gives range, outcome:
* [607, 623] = 1.95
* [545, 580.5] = 1.37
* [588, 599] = 1.08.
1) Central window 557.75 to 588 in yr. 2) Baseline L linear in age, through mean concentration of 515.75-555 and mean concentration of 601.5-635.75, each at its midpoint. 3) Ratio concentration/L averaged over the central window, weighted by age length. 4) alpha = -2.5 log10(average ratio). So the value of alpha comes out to 0.20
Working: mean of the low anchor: 2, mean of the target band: 1.65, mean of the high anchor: 1.98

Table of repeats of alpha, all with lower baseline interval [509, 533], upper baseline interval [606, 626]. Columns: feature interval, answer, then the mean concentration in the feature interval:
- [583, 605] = 0.366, 1.41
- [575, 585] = 0.375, 1.4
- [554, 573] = 0.017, 1.93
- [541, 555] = -0.072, 2.09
